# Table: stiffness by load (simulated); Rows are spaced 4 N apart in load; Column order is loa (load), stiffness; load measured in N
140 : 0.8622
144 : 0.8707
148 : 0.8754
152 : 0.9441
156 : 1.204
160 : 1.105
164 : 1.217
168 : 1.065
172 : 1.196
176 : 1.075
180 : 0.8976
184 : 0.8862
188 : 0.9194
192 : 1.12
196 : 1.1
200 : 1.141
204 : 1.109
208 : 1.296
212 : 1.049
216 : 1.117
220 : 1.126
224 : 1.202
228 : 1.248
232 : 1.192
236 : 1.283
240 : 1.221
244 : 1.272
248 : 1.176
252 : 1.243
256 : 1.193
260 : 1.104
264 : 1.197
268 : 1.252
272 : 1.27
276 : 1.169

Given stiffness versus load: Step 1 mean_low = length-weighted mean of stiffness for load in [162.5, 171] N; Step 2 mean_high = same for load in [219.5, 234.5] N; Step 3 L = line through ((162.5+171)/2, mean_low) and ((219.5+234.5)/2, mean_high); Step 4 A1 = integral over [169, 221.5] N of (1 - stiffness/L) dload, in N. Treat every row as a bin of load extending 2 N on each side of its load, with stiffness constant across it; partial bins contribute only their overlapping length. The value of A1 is 4.14 N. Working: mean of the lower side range 1.14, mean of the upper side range 1.2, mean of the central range 1.08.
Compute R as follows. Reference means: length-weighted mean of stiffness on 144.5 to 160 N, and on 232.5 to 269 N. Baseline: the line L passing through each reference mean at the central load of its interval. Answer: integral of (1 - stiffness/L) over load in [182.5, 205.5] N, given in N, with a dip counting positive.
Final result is 1.0 N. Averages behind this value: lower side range 1.01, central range 1.05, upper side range 1.21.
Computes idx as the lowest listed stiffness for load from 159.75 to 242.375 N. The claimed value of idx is 0.8862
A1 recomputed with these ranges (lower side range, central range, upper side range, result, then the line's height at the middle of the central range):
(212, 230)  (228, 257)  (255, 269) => -1.42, 1.17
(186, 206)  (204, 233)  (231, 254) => -0.45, 1.15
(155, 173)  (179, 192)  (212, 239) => 2.56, 1.16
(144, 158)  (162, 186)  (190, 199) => -0.09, 1.05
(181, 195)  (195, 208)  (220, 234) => -1.10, 1.06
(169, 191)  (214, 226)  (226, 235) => 0.33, 1.18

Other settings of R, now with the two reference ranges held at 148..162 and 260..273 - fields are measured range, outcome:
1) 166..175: -0.4 N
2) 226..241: -0.9 N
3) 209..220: 0.3 N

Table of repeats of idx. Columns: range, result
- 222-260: 1.104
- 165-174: 1.065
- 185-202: 0.9194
